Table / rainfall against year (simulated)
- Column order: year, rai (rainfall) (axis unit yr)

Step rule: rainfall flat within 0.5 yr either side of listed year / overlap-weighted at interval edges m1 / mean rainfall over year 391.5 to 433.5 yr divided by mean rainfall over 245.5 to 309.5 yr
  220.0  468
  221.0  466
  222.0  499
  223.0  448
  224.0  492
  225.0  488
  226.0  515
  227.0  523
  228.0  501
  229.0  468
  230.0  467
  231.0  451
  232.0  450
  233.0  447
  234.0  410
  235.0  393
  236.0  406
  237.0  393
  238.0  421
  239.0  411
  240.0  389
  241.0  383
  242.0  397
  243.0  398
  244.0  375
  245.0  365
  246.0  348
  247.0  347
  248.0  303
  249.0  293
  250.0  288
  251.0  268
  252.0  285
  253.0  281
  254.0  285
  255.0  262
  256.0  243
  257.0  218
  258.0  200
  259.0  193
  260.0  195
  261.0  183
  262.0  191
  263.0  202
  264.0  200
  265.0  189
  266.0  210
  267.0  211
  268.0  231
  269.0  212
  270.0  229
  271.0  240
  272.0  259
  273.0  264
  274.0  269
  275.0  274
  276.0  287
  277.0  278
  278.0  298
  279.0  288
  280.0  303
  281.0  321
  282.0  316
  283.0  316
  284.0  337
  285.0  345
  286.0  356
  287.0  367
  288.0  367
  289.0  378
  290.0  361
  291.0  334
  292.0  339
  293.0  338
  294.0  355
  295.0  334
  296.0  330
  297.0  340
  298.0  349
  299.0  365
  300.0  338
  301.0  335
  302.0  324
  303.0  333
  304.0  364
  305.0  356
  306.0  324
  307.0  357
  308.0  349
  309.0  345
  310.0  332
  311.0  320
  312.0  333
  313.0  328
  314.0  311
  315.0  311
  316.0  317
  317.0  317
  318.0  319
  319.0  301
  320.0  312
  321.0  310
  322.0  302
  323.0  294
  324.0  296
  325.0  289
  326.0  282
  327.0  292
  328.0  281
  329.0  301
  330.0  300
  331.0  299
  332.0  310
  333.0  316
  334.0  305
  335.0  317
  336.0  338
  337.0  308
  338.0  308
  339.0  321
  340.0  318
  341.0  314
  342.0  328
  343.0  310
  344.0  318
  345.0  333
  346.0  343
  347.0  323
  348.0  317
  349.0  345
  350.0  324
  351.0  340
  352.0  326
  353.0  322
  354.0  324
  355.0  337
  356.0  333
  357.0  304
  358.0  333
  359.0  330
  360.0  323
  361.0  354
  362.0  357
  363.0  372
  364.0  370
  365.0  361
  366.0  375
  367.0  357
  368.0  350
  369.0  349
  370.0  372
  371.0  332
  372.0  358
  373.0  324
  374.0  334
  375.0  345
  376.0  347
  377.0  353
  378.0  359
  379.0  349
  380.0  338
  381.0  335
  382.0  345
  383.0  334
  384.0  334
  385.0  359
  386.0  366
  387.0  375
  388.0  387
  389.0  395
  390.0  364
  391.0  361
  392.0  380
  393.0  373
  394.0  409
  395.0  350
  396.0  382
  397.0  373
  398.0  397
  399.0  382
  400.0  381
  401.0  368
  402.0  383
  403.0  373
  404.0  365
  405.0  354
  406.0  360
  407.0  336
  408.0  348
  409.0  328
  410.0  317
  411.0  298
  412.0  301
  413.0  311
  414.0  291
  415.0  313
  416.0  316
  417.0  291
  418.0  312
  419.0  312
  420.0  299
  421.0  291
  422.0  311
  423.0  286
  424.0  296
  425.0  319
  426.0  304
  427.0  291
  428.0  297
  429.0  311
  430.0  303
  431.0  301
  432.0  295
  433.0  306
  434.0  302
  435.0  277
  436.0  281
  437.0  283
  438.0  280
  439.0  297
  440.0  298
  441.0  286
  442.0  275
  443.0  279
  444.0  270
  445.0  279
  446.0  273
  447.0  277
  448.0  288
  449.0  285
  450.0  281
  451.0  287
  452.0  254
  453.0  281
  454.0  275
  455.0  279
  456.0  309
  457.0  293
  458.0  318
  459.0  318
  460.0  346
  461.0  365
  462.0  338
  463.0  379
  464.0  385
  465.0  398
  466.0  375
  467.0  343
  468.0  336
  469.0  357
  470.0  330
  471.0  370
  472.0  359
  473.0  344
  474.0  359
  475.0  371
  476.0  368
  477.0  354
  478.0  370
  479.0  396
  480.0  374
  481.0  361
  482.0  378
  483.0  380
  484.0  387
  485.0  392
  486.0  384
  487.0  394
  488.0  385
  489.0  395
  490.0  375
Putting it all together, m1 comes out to 1.13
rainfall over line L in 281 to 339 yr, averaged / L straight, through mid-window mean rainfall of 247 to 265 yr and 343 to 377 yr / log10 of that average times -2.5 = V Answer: -0.123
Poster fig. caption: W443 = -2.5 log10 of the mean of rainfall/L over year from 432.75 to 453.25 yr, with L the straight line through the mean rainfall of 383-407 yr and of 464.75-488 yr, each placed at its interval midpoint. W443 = 0.29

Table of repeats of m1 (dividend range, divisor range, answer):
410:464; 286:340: 0.92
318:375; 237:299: 1.09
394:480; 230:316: 1.02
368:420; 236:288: 1.20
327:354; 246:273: 1.31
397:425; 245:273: 1.35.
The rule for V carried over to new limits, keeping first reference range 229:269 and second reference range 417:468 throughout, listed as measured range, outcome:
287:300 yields -0.127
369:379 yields -0.133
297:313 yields -0.102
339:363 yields -0.072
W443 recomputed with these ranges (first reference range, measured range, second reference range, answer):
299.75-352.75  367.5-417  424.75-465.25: -0.14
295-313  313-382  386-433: 0.04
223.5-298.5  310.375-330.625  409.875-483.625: 0.06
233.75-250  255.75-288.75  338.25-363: 0.35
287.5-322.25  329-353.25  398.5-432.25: 0.04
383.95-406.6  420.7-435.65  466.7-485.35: 0.23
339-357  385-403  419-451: -0.22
